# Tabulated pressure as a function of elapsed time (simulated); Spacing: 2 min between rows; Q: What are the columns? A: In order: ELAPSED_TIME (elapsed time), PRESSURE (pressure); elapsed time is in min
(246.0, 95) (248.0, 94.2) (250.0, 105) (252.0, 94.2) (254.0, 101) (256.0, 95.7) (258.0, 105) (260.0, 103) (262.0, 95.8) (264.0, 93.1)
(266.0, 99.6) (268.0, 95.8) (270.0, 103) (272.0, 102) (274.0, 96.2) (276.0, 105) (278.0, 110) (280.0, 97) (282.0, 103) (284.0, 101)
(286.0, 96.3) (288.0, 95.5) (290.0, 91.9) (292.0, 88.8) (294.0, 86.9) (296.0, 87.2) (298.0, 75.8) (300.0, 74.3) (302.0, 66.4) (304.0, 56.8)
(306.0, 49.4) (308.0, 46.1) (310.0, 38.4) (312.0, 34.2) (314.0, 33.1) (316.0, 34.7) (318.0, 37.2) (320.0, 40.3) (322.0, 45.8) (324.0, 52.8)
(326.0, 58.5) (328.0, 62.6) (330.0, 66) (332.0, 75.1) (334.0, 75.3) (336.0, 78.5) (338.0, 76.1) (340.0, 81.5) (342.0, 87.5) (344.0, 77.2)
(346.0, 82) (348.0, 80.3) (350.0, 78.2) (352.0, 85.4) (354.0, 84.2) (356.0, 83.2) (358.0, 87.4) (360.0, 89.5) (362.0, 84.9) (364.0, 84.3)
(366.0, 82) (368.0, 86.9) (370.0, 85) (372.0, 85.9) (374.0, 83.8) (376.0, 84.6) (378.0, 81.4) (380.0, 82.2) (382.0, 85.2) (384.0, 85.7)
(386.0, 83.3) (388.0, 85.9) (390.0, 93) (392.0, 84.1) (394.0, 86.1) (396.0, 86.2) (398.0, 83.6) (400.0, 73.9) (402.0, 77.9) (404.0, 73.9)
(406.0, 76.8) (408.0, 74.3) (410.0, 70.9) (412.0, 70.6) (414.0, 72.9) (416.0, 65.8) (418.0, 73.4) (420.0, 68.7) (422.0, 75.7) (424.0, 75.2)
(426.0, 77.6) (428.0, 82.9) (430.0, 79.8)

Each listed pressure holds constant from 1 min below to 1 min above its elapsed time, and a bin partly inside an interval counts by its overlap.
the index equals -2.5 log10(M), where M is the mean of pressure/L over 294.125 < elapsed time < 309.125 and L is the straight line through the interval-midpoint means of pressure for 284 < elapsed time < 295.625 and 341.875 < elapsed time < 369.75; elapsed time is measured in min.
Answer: 0.345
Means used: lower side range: 92.4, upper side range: 83.7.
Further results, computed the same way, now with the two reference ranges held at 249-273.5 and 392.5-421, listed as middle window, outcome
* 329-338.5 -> 0.180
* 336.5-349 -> 0.069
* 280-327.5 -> 0.379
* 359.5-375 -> -0.041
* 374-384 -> -0.047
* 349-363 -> -0.011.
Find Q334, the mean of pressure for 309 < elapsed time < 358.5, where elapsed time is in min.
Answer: 65.2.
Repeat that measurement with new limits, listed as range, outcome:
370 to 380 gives 83.9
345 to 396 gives 84.6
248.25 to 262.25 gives 99.9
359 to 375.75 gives 85.3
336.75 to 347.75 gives 80.8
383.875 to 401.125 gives 84.5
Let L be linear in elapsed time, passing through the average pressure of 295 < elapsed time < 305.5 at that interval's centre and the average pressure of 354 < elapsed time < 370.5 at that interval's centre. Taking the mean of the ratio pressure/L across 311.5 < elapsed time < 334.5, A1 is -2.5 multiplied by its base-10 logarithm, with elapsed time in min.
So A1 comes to 0.44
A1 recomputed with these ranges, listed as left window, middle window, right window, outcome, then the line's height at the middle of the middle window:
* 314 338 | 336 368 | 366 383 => -0.16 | 71.5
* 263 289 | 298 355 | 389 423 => 0.39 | 90.9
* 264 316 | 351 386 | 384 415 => -0.06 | 80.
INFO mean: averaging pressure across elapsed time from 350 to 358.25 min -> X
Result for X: 84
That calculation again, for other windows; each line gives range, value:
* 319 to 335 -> 59.5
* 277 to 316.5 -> 73.8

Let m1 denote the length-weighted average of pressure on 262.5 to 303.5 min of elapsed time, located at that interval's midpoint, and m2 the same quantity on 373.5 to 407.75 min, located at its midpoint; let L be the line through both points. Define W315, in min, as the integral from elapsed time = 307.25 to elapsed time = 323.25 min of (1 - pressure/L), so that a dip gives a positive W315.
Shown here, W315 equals 9.1 min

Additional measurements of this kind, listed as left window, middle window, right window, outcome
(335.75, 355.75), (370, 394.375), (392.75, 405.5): -1.4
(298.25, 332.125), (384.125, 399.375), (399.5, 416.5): -3.6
